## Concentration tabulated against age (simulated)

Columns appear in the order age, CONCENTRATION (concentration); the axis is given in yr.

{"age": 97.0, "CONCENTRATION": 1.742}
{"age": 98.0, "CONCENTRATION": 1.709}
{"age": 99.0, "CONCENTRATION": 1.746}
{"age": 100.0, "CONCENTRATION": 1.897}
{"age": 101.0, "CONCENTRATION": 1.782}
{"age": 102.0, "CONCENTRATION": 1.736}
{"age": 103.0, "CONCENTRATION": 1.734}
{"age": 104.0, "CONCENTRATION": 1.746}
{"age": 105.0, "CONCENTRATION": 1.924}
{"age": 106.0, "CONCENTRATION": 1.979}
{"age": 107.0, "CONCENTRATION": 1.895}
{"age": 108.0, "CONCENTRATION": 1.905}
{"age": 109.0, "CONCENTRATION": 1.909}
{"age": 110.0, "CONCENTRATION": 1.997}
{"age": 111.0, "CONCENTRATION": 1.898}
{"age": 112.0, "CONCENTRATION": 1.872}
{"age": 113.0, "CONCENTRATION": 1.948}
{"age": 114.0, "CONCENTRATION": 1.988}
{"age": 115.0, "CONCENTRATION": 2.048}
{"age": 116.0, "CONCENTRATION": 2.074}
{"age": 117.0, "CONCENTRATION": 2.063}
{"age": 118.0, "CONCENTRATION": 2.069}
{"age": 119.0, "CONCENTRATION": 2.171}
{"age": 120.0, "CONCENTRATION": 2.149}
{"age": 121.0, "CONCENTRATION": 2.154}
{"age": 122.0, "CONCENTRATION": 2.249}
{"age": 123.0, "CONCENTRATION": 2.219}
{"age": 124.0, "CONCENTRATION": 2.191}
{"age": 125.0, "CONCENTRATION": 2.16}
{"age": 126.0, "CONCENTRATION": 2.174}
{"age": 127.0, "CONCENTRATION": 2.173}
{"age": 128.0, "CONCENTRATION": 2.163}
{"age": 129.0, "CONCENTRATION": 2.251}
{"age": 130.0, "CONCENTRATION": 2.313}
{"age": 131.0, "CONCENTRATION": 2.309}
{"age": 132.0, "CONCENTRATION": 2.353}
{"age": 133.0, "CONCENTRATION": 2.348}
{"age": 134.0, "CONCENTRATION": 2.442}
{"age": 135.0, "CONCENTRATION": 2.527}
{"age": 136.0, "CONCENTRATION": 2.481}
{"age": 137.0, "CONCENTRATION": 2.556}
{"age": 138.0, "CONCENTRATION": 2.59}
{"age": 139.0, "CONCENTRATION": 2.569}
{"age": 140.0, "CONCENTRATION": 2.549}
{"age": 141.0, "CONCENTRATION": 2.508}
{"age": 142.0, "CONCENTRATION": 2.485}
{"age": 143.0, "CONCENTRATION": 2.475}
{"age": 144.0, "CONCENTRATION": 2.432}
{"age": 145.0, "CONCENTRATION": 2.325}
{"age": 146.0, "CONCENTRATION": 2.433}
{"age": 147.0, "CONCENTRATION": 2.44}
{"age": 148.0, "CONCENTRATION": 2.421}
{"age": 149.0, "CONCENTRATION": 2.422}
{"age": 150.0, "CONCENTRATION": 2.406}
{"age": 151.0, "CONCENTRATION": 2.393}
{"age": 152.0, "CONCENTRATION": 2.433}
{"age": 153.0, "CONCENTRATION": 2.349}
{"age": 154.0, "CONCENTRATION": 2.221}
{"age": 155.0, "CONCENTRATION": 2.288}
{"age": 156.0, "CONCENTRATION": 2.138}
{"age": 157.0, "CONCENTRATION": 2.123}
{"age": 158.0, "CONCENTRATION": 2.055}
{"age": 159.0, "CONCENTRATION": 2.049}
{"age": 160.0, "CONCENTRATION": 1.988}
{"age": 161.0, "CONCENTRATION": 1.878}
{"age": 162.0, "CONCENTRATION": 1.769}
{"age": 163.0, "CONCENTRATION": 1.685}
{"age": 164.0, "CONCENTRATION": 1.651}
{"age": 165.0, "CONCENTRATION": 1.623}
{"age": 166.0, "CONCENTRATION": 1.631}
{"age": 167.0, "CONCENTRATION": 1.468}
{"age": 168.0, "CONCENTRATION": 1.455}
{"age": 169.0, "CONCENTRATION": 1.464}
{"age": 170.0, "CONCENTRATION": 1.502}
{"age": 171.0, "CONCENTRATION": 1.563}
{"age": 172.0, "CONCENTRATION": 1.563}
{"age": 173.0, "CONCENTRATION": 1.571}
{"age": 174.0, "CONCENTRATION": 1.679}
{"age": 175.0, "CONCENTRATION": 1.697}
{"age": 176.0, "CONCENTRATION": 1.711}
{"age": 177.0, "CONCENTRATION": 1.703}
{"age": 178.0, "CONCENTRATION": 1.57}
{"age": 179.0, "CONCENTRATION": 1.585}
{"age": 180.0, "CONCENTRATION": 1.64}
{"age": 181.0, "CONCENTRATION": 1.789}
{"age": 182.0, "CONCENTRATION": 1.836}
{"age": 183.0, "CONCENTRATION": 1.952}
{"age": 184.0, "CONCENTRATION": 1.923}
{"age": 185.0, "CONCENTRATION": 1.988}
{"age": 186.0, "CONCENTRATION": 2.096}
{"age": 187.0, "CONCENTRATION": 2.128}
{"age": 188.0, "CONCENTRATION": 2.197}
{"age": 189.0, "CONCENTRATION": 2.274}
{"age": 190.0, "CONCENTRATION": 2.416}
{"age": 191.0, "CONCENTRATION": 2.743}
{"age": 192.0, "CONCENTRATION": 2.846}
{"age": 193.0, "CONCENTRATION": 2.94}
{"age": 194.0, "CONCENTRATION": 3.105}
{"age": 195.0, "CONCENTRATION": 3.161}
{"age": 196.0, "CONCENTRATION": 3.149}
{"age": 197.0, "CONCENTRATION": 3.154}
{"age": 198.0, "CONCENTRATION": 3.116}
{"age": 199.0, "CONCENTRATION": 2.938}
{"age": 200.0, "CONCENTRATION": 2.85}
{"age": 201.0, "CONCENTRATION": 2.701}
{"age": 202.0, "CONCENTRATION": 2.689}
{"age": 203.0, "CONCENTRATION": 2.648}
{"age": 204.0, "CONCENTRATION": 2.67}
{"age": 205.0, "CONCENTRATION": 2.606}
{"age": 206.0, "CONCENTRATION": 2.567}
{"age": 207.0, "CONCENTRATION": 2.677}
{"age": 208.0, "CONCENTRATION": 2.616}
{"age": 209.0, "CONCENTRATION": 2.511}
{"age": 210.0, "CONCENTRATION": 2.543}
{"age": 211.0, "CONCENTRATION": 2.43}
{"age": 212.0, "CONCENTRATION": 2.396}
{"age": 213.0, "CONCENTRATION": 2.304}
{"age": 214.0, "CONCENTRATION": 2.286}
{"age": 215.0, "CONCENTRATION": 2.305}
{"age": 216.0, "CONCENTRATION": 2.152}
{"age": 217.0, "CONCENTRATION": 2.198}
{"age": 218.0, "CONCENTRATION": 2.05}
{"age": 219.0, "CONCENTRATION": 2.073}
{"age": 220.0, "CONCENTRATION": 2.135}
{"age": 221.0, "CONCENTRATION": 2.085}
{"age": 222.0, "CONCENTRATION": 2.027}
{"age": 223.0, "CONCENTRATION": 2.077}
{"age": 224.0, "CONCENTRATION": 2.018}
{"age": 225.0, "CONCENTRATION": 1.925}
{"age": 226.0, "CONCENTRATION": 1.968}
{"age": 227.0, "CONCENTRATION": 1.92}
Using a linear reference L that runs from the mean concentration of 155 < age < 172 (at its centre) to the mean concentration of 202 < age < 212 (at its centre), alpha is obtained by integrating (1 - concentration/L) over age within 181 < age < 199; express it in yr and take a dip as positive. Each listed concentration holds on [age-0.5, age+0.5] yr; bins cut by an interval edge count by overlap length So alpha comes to -1.94 yr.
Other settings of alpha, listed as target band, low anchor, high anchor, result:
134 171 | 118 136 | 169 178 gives -4.6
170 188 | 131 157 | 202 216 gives 5.1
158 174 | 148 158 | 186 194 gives 4.7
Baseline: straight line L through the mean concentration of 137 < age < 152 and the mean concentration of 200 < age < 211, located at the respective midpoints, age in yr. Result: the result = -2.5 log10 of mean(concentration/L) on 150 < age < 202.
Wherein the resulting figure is 0.20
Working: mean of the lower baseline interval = 2.46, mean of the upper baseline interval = 2.62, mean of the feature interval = 2.12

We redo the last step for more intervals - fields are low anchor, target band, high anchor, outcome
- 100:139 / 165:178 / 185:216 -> 0.469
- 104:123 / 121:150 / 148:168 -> -0.175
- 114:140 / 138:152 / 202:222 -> -0.073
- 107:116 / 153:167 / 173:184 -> -0.085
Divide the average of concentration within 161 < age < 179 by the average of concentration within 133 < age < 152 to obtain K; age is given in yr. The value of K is 0.65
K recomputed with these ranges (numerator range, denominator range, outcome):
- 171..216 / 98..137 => 1.12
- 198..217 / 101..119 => 1.32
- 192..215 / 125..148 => 1.13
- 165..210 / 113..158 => 0.97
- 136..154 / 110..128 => 1.17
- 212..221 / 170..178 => 1.35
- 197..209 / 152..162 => 1.29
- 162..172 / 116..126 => 0.73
